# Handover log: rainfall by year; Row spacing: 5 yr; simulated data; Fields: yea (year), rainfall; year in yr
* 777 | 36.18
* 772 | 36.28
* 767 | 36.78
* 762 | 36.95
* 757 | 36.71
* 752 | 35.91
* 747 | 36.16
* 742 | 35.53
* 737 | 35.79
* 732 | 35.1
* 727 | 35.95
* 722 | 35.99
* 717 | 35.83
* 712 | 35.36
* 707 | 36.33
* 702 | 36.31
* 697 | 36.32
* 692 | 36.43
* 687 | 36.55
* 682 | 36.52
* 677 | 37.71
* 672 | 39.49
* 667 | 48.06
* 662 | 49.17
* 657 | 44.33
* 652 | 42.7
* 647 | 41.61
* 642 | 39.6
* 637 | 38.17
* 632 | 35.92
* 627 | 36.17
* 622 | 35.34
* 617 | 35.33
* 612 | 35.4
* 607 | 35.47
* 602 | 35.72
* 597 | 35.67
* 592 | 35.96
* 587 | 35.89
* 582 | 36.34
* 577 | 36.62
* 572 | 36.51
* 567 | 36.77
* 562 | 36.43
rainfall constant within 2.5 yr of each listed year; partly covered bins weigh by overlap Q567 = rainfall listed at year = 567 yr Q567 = 36.77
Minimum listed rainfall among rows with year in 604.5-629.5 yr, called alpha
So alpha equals 35.33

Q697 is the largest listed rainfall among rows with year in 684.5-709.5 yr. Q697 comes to 36.55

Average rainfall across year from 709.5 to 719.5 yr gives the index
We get 35.6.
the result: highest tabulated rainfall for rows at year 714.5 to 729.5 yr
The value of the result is 35.99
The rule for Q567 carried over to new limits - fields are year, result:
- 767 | 36.78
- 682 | 36.52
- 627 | 36.17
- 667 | 48.06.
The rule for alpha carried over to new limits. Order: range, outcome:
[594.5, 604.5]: 35.67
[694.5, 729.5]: 35.36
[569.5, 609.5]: 35.47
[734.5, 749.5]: 35.53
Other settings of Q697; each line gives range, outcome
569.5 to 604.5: 36.62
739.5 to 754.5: 36.16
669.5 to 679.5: 39.49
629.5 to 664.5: 49.17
